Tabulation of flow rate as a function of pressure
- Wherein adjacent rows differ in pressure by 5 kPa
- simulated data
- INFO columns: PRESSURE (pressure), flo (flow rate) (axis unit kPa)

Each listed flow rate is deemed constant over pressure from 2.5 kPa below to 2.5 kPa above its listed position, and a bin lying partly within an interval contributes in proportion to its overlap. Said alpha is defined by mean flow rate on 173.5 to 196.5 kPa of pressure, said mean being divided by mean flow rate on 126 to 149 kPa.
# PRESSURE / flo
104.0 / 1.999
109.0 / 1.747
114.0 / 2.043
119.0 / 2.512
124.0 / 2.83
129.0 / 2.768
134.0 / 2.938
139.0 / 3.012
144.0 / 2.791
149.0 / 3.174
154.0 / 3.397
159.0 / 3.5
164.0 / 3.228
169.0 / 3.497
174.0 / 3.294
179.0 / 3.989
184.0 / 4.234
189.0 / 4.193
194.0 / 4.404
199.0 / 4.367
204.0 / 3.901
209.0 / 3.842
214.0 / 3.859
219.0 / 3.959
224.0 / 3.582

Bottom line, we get 1.40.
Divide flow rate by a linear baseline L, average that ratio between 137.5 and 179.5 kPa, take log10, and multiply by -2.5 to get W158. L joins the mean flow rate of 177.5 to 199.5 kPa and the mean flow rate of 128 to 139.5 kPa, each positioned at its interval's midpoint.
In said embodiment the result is 0.07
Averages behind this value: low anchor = 2.91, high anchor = 4.24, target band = 3.3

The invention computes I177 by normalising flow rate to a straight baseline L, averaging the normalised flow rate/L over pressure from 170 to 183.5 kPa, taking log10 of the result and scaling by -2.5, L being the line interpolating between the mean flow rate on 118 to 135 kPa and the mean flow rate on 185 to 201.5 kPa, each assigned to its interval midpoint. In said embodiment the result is 0.064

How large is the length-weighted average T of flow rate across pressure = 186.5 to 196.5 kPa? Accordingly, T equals 4.3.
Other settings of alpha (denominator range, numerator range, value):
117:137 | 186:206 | 1.52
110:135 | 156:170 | 1.33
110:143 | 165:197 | 1.48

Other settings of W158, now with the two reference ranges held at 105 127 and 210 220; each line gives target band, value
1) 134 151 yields -0.105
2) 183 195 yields -0.225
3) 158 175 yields -0.094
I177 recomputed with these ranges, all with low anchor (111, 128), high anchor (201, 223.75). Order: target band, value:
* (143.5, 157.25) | -0.09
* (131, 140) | -0.09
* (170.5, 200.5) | -0.17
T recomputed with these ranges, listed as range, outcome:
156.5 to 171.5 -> 3.41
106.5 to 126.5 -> 2.28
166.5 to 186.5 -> 3.75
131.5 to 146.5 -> 2.91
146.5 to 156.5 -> 3.29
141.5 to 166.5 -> 3.22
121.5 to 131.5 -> 2.8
